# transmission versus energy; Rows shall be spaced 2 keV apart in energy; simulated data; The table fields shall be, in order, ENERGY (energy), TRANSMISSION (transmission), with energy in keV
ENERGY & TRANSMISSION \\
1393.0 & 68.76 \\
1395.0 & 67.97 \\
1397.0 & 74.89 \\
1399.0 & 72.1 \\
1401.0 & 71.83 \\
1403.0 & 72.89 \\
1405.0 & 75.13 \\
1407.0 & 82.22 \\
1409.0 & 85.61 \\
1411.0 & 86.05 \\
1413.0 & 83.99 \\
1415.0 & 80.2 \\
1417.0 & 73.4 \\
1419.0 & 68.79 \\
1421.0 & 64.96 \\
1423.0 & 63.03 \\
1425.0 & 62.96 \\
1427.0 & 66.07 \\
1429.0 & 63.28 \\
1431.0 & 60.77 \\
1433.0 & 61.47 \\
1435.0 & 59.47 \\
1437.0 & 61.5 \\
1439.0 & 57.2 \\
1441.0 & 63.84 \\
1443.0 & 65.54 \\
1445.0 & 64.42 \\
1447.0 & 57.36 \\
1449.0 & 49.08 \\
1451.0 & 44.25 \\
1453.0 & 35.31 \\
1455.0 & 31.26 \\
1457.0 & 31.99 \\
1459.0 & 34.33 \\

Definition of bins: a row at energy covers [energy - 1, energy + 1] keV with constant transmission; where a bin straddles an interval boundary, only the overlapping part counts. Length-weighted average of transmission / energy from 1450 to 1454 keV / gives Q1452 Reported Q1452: 39.8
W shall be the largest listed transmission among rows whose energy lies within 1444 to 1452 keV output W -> 64.42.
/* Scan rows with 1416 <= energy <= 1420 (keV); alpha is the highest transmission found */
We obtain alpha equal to 73.4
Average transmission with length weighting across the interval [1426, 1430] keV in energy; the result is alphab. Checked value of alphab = 64.7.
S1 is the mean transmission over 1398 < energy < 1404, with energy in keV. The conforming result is 72.3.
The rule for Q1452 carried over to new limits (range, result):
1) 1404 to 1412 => 82.3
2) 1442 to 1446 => 65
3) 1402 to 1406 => 74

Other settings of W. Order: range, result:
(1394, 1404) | 74.89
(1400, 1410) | 85.61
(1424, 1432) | 66.07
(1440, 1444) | 65.54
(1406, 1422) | 86.05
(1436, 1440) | 61.5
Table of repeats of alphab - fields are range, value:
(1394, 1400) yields 71.7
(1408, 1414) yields 85.2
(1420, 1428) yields 64.3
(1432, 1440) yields 59.9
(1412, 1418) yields 79.2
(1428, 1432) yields 62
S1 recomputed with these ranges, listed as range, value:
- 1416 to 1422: 69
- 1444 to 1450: 57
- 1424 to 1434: 62.9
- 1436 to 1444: 62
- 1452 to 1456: 33.3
